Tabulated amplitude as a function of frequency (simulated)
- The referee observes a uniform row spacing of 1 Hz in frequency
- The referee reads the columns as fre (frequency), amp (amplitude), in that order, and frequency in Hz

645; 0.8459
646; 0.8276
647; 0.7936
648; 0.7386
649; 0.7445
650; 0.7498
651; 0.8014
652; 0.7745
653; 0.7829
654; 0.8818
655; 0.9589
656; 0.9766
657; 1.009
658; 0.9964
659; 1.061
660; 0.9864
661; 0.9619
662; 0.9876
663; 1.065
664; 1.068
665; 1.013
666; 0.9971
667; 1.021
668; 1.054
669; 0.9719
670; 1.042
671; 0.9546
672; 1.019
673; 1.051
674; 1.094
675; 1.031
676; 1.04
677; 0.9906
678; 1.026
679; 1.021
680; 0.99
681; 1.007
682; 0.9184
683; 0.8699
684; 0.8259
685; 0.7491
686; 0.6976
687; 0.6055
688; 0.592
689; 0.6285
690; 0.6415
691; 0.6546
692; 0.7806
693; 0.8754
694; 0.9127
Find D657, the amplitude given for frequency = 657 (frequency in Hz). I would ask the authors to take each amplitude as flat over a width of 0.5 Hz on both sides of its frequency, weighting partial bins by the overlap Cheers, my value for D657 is 1.009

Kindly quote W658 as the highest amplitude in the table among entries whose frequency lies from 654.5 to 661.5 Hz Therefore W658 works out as 1.061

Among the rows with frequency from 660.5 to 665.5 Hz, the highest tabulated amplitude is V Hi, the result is 1.068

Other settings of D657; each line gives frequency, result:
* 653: 0.7829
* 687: 0.6055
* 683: 0.8699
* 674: 1.094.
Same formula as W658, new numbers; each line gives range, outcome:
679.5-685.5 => 1.007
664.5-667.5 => 1.021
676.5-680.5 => 1.026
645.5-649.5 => 0.8276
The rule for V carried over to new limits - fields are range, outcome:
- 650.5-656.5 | 0.9766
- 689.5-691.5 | 0.6546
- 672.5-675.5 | 1.094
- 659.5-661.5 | 0.9864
